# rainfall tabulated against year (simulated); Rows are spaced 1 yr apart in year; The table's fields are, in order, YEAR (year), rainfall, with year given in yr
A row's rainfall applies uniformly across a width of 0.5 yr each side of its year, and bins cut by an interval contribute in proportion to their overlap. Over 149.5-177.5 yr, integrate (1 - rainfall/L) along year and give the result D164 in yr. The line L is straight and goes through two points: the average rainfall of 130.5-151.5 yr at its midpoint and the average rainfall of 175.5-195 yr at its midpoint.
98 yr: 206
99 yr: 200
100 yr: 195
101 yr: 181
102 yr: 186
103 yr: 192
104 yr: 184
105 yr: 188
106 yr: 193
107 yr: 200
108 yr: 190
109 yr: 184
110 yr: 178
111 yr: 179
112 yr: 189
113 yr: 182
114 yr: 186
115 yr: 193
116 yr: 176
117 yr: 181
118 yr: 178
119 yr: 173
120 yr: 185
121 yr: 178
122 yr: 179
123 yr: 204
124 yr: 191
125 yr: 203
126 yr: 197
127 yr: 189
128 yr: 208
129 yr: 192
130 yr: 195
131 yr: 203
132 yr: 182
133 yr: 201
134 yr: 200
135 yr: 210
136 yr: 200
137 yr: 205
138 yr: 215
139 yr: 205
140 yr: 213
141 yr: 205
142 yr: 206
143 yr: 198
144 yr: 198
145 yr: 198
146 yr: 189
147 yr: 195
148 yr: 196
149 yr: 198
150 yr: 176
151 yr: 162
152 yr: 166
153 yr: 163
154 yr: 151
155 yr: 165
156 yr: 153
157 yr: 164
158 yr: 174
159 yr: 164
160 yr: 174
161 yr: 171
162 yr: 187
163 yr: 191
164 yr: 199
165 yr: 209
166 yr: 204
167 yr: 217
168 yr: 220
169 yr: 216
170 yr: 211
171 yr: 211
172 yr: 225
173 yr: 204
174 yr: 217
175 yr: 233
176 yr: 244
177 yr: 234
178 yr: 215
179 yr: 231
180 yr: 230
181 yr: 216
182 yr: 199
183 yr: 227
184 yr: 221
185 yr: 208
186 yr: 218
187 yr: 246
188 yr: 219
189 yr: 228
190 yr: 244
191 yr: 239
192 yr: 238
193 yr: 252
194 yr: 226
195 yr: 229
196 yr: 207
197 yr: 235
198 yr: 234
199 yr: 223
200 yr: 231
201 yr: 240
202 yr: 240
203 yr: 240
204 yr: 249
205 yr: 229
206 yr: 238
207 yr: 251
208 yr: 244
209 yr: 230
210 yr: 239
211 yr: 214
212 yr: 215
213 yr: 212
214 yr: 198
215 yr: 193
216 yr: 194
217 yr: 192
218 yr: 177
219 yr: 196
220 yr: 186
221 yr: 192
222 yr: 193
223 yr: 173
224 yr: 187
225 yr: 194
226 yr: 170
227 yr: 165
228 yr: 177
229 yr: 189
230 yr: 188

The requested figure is 2.7 yr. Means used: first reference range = 198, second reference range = 228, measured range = 193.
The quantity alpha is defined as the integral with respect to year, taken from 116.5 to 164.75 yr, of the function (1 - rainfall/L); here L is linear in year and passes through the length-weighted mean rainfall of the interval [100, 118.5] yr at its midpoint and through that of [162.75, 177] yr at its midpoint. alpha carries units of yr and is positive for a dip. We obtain 3.0 yr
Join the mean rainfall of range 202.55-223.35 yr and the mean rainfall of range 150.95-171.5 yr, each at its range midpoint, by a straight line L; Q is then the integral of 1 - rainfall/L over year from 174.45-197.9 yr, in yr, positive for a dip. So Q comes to -3.5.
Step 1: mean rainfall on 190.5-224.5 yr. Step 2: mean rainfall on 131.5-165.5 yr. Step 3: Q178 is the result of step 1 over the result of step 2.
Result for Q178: 1.2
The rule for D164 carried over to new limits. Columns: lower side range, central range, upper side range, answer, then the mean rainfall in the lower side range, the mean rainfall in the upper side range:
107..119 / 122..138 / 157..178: -0.7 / 184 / 204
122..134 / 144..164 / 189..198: 3.2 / 196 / 233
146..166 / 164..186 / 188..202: -1.5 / 178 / 233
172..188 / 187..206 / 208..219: -1.6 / 223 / 208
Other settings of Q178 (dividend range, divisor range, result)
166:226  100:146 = 1.14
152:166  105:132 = 0.93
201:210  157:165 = 1.33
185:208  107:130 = 1.25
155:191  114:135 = 1.10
